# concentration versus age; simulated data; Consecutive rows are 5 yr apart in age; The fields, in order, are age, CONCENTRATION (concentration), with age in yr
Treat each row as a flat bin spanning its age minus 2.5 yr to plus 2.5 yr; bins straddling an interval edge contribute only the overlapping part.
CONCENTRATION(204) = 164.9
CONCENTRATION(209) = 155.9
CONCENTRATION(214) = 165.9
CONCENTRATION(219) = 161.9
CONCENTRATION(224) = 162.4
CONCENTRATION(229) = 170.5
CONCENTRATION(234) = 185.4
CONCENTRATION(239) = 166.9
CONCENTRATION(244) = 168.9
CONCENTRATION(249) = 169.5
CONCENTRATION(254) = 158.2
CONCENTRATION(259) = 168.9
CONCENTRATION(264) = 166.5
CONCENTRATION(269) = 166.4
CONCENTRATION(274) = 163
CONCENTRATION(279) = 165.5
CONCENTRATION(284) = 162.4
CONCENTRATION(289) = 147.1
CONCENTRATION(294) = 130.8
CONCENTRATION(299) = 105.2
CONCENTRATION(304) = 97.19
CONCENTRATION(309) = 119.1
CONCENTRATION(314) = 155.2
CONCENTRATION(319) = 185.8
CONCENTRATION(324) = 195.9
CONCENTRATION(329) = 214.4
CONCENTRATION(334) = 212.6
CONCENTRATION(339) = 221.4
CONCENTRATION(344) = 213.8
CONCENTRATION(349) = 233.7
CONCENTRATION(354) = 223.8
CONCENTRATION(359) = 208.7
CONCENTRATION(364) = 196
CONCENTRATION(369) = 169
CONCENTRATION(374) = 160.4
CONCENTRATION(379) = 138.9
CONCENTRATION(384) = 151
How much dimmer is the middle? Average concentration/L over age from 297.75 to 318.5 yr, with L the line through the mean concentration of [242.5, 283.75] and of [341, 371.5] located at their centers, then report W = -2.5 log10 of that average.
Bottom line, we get 0.42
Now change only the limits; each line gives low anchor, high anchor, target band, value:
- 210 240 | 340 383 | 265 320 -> 0.24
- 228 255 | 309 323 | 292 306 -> 0.44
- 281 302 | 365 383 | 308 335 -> -0.25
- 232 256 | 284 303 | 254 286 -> -0.11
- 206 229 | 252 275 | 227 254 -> -0.05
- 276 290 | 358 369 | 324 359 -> -0.18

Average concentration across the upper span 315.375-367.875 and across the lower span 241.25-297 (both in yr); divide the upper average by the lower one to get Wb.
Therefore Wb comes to 1.3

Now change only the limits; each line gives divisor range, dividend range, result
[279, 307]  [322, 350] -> 1.63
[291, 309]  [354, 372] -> 1.72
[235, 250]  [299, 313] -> 0.66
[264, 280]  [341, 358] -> 1.35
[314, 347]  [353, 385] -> 0.87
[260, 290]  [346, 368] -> 1.30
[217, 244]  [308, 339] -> 1.10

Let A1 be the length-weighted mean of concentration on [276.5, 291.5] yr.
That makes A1 158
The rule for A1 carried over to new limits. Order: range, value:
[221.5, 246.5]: 171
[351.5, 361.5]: 216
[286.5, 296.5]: 139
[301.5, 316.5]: 124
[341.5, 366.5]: 215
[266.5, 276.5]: 165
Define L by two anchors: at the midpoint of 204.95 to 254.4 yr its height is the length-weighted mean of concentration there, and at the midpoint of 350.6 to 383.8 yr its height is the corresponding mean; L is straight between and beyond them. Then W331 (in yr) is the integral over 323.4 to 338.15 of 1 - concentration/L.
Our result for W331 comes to -2.7 yr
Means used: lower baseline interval 167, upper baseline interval 182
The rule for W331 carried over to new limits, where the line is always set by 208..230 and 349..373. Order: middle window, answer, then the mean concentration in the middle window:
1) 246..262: 0.6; 166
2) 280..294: 2.3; 152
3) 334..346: -1.3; 217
